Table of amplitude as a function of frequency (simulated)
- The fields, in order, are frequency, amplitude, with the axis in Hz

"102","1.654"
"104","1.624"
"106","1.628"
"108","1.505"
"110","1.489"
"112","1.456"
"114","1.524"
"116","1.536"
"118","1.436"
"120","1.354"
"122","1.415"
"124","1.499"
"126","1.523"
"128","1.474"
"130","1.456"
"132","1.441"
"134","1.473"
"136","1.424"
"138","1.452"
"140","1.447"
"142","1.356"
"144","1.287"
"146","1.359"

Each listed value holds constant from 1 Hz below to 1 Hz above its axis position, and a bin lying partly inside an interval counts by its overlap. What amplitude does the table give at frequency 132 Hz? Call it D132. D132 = 1.441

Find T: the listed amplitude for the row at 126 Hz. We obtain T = 1.523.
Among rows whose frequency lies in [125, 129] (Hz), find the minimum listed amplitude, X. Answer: 1.474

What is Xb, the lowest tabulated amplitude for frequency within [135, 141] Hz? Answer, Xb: 1.424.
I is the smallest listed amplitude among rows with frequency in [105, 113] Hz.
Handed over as 1.456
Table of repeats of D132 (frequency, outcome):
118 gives 1.436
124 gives 1.499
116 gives 1.536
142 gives 1.356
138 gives 1.452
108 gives 1.505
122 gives 1.415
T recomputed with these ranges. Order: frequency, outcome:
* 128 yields 1.474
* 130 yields 1.456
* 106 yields 1.628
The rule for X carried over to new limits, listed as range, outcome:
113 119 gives 1.436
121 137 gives 1.415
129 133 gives 1.441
